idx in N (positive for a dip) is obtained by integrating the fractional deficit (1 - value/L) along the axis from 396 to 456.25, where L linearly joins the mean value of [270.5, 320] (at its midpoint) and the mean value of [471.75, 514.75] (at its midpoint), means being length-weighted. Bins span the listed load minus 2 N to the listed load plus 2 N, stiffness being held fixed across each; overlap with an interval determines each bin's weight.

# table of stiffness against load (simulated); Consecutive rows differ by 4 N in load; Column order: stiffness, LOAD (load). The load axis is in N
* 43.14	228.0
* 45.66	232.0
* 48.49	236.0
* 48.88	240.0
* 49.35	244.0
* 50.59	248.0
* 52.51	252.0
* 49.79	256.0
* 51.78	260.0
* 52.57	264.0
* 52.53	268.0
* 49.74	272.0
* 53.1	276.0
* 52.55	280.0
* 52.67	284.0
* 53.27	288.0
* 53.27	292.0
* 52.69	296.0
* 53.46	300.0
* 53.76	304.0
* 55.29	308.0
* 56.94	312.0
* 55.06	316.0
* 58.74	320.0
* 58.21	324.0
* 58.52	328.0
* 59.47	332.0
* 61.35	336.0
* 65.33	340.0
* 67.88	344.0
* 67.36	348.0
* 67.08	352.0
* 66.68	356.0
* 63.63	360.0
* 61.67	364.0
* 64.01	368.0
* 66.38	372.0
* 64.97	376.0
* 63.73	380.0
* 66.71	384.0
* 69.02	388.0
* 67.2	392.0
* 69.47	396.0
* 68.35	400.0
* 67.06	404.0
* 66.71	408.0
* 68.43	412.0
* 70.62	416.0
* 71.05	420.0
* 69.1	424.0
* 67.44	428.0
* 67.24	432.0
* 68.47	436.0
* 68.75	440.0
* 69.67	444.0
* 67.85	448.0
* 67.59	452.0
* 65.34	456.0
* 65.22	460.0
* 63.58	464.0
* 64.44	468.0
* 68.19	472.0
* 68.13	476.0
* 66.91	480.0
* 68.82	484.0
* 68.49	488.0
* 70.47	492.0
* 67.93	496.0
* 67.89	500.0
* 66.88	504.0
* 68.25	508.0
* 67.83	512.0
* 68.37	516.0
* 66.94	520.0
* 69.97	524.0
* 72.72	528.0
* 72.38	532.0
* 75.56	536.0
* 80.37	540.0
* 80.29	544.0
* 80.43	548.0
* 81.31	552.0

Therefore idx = -4.9 N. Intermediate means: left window 53.7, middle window 68.4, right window 68.2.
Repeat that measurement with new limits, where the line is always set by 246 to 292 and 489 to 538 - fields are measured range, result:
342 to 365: -3.1 N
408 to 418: -1.1 N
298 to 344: -2.1 N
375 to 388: -1.2 N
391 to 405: -1.6 N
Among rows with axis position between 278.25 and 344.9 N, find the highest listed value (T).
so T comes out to 67.88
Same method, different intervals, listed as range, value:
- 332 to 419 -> 70.62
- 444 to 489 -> 69.67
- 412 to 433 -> 71.05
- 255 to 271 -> 52.57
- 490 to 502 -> 70.47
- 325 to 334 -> 59.47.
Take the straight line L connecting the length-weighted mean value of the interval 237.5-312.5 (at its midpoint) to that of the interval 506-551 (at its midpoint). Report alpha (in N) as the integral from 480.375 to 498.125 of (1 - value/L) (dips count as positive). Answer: 0.3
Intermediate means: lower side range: 52.2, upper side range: 73.2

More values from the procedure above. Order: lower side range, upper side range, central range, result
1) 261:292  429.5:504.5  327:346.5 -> -1.93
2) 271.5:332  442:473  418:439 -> -1.44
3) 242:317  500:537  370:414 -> -4.69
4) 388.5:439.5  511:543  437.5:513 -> 3.18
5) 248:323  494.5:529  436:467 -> -1.21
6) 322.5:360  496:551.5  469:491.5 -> 0.67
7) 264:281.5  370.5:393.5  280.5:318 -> 1.01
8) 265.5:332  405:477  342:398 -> -4.65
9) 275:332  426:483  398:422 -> -1.95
